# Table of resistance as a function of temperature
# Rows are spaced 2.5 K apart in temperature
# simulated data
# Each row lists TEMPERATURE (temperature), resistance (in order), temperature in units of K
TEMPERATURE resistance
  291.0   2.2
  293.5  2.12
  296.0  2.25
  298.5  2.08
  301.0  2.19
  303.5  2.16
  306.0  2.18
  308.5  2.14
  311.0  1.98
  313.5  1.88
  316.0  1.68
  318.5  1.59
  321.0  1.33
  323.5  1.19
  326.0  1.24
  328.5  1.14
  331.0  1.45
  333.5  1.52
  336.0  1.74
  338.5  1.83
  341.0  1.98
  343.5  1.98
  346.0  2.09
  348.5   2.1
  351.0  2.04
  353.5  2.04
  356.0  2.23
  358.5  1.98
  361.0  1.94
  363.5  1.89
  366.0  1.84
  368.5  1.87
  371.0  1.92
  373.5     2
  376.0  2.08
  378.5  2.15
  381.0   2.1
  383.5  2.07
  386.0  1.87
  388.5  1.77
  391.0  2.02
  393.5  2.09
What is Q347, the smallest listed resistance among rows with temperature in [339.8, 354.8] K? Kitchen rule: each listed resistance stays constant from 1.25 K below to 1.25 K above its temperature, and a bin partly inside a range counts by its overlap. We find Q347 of 1.98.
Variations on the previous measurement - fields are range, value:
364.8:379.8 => 1.84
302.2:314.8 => 1.88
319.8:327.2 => 1.19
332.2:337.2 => 1.52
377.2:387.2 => 1.87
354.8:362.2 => 1.94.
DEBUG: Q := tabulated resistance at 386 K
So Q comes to 1.87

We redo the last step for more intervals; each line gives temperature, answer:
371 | 1.92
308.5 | 2.14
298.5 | 2.08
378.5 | 2.15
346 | 2.09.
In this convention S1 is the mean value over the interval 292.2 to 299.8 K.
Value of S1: 2.15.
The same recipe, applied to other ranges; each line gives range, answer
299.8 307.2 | 2.18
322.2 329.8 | 1.19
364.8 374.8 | 1.91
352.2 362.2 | 2.05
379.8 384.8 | 2.08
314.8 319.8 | 1.63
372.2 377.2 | 2.04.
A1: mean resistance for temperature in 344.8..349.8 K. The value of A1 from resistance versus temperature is 2.09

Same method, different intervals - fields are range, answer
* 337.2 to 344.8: 1.93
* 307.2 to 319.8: 1.85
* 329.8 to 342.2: 1.7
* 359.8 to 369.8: 1.88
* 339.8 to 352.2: 2.04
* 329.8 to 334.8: 1.49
